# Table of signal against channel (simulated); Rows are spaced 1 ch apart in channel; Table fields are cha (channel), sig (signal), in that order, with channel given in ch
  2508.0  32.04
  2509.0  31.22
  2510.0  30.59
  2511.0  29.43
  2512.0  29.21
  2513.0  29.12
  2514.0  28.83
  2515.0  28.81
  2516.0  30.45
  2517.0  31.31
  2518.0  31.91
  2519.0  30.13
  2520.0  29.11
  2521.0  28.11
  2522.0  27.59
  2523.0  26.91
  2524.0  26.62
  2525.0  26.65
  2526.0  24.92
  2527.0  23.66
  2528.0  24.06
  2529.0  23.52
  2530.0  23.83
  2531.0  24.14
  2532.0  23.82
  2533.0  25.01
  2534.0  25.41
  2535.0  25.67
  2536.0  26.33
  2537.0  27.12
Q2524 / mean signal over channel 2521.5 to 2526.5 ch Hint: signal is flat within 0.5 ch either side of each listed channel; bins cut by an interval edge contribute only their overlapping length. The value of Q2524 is 26.5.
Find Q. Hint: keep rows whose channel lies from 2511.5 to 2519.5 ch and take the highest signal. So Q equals 31.91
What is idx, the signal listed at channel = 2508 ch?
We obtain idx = 32.04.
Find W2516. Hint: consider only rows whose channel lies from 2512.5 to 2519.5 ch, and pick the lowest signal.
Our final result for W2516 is 28.81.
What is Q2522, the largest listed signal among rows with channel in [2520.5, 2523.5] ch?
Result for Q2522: 28.11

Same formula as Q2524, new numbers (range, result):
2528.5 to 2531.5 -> 23.8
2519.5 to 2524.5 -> 27.7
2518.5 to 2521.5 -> 29.1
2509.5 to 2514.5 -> 29.4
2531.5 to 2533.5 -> 24.4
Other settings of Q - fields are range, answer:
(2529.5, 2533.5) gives 25.01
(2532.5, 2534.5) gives 25.41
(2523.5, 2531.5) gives 26.65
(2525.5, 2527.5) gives 24.92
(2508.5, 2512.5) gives 31.22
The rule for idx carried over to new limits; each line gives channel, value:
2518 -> 31.91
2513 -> 29.12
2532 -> 23.82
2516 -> 30.45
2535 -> 25.67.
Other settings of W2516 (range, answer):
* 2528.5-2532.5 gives 23.52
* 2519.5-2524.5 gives 26.62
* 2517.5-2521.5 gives 28.11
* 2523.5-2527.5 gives 23.66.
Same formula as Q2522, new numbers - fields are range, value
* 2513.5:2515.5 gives 28.83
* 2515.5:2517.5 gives 31.31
